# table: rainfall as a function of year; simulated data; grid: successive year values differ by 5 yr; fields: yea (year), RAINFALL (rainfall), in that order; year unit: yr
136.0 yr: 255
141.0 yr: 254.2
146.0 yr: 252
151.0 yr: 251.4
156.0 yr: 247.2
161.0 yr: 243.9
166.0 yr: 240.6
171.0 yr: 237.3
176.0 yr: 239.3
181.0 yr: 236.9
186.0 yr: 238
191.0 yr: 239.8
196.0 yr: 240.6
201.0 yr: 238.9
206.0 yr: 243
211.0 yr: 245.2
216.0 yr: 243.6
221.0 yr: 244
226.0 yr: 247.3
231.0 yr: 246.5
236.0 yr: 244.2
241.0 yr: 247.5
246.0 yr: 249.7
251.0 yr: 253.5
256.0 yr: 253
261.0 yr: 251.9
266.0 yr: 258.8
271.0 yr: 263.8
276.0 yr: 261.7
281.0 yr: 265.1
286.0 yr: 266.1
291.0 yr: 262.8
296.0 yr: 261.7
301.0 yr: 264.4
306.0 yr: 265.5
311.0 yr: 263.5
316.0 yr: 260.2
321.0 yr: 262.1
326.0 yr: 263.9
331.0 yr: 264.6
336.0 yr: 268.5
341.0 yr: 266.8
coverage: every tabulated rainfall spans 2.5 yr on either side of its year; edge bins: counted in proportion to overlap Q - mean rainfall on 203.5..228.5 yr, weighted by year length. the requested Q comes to 245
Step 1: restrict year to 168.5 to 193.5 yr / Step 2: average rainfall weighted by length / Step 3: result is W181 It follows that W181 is 238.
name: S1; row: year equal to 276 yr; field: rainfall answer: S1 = 261.7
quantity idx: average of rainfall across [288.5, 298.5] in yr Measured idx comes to 262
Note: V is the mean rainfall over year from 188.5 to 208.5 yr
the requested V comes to 241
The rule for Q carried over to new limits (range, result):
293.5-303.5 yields 263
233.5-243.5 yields 246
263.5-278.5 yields 261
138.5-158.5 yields 251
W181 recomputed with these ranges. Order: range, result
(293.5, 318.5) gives 263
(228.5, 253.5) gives 248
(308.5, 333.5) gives 263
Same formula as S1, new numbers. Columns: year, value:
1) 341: 266.8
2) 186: 238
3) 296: 261.7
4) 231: 246.5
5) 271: 263.8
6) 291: 262.8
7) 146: 252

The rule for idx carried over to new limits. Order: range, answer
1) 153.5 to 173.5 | 242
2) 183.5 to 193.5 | 239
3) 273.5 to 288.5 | 264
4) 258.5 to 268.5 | 255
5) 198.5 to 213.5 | 242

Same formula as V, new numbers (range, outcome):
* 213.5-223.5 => 244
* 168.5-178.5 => 238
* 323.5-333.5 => 264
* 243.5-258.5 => 252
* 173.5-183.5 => 238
